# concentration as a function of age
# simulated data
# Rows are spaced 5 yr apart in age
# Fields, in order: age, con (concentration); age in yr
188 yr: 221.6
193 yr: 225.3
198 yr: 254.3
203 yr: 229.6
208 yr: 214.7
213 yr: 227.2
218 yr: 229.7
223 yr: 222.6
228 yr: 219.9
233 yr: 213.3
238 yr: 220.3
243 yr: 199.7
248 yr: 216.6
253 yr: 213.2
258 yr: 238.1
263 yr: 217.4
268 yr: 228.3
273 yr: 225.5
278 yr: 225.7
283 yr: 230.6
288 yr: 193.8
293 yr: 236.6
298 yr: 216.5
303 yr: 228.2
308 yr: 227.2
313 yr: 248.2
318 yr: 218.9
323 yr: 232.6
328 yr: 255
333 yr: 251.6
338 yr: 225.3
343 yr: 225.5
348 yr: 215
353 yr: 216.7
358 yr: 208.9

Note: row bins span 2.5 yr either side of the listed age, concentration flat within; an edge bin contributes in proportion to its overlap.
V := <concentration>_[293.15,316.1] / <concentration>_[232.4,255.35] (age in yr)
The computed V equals 1.08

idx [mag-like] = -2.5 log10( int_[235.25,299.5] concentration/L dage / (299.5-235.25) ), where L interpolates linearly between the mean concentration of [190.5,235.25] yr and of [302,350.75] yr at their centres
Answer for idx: 0.04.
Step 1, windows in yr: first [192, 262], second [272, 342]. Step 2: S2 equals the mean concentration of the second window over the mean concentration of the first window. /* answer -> 1.0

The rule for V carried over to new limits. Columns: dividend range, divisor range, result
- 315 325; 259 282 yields 1.00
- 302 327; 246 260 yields 1.05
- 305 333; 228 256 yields 1.11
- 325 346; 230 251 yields 1.12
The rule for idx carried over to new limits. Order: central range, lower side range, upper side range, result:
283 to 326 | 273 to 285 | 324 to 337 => 0.05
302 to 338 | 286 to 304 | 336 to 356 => -0.08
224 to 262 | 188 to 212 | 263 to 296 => 0.04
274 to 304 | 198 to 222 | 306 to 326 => 0.05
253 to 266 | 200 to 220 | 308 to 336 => 0.03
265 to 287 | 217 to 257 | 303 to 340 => 0.01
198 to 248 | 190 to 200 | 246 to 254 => 0.03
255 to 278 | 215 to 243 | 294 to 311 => -0.02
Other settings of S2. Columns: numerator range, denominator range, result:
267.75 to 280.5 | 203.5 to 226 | 1.01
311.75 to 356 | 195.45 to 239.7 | 1.02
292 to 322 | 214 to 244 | 1.05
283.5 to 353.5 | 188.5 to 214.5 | 0.99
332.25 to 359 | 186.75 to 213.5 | 0.97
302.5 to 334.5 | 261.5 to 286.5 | 1.06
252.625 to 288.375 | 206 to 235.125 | 1.01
